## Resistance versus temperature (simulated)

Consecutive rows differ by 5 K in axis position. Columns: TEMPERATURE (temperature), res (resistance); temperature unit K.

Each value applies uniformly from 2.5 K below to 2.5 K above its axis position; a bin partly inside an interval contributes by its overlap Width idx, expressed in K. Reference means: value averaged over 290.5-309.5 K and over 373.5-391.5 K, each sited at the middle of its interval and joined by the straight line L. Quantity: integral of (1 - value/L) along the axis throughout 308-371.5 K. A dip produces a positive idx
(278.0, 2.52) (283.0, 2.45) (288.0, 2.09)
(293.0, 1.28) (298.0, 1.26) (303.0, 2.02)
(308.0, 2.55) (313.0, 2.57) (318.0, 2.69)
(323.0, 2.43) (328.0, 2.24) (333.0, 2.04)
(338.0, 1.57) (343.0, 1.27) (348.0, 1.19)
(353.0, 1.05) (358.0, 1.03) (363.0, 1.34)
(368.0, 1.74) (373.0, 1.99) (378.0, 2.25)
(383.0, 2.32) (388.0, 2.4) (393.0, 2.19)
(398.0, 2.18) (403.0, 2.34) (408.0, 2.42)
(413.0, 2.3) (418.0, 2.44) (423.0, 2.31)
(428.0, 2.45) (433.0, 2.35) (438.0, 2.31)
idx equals 5.2 K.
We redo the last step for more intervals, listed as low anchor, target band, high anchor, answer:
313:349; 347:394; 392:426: 9.07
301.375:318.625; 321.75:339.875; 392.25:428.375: 2.74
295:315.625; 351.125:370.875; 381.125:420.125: 8.12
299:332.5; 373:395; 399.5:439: 0.91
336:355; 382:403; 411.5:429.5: -3.45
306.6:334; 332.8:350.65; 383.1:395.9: 7.07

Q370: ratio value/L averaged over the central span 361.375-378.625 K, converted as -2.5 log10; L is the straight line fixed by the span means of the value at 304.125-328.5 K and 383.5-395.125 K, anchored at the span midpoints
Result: 0.28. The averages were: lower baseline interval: 2.49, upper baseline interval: 2.3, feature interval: 1.81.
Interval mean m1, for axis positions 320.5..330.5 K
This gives 2.33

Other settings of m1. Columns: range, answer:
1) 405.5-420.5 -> 2.39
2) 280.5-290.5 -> 2.27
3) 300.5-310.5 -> 2.29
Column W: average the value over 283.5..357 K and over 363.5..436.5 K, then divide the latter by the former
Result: 1.19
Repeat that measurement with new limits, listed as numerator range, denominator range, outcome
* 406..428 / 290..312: 1.29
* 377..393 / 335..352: 1.73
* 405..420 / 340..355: 2.01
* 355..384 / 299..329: 0.73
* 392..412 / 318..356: 1.32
